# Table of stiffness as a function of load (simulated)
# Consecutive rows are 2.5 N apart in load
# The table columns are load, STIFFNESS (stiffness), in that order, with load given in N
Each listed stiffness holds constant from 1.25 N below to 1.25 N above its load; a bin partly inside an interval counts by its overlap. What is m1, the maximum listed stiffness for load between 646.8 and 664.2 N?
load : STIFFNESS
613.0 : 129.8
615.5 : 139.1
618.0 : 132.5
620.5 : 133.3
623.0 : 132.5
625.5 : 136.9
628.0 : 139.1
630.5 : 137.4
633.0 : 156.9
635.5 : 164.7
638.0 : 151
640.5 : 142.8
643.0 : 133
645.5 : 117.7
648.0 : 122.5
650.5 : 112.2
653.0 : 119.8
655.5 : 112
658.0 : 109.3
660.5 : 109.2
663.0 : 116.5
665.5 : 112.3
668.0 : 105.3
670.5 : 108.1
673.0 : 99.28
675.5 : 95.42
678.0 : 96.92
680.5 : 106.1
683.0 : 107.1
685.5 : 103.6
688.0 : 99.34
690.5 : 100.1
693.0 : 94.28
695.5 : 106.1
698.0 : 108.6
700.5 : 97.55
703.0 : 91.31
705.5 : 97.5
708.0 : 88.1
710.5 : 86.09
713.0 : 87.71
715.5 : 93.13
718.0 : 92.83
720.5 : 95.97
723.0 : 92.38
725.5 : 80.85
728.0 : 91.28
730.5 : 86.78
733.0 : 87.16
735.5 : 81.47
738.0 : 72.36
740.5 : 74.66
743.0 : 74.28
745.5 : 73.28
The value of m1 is 122.5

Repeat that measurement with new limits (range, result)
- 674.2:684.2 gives 107.1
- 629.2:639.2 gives 164.7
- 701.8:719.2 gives 97.5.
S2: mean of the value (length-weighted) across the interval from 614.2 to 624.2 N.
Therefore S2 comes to 134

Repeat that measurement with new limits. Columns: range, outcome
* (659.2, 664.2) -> 113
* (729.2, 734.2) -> 87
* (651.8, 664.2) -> 113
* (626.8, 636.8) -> 150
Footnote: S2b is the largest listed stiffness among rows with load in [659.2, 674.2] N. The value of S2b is 116.5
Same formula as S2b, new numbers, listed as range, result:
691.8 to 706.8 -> 108.6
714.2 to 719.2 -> 93.13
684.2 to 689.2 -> 103.6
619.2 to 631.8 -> 139.1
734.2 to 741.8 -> 81.47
